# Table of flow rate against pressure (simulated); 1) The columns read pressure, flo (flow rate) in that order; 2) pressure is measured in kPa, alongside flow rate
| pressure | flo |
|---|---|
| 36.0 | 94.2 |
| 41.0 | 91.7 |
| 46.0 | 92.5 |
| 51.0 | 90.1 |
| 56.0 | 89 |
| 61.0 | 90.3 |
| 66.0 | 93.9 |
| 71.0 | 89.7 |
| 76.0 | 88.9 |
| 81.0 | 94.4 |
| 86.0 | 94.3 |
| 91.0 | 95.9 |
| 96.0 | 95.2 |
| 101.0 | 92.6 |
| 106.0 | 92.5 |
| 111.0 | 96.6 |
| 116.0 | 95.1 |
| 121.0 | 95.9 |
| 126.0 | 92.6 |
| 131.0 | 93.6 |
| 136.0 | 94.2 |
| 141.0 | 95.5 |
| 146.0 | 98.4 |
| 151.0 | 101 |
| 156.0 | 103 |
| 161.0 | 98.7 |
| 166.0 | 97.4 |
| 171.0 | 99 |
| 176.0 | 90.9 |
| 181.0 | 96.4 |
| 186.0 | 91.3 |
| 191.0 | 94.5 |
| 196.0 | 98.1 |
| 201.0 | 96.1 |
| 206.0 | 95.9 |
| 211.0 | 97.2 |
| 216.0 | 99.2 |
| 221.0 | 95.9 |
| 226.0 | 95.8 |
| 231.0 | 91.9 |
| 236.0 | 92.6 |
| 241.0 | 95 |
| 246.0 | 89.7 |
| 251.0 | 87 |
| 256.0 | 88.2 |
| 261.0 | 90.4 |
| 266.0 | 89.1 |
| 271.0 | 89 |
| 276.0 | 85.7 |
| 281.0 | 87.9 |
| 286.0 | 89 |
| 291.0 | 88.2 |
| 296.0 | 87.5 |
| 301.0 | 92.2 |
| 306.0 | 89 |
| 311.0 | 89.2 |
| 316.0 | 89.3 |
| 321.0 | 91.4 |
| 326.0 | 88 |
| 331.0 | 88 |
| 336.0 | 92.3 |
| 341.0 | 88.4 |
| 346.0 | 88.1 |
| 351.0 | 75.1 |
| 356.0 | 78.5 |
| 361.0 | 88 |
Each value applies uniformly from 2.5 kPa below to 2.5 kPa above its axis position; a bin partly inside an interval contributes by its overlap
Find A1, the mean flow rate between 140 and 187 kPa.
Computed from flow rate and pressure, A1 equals 97.4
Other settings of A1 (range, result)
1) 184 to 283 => 92.6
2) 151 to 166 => 100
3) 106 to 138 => 94.5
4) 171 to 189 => 93.8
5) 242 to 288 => 88.7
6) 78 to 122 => 94.6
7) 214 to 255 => 93.1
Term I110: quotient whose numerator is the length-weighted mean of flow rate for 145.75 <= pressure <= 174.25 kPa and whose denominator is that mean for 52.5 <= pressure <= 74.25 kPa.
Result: 1.10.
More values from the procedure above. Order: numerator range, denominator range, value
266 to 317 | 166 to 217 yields 0.93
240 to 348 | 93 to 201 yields 0.93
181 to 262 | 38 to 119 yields 1.01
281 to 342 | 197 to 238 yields 0.93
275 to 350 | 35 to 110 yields 0.96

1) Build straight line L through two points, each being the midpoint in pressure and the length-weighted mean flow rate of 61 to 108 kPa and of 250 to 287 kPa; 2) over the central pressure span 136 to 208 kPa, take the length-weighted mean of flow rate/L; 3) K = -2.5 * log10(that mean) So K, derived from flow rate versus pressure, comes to -0.070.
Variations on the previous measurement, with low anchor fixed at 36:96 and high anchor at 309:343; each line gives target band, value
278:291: 0.020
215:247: -0.045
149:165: -0.106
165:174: -0.079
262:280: 0.024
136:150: -0.064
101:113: -0.027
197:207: -0.065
